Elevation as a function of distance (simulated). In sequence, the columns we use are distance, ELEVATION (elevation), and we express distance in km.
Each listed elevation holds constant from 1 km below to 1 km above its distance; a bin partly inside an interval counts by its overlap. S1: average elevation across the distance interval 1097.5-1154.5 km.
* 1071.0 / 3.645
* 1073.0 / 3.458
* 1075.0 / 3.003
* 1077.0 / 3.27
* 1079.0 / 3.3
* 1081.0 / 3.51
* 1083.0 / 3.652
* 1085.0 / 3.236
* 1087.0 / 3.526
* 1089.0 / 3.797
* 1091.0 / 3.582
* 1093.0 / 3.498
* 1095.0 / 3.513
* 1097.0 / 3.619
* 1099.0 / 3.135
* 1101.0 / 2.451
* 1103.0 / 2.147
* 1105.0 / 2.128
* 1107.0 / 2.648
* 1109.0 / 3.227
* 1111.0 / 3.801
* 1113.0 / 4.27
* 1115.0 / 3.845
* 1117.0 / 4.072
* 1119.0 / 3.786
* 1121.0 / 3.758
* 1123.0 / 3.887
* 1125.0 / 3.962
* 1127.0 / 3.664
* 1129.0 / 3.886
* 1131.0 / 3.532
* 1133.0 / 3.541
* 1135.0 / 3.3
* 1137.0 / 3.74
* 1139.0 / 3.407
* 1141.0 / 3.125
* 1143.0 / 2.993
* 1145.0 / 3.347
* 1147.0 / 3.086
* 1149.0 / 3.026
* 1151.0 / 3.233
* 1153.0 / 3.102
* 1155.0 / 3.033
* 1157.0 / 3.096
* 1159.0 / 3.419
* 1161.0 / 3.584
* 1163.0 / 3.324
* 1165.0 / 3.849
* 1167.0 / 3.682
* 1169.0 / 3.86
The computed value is 3.36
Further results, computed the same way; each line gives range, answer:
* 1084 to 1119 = 3.34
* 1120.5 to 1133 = 3.76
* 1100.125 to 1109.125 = 2.45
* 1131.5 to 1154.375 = 3.27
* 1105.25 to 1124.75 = 3.65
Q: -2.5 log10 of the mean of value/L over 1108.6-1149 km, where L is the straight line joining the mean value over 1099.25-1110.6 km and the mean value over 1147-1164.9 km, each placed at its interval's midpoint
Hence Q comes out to -0.235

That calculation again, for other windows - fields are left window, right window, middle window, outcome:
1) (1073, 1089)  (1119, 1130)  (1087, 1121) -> 0.08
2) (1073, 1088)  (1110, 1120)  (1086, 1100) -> 0.02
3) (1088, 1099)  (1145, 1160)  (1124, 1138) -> -0.11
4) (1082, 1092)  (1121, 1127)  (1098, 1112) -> 0.31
